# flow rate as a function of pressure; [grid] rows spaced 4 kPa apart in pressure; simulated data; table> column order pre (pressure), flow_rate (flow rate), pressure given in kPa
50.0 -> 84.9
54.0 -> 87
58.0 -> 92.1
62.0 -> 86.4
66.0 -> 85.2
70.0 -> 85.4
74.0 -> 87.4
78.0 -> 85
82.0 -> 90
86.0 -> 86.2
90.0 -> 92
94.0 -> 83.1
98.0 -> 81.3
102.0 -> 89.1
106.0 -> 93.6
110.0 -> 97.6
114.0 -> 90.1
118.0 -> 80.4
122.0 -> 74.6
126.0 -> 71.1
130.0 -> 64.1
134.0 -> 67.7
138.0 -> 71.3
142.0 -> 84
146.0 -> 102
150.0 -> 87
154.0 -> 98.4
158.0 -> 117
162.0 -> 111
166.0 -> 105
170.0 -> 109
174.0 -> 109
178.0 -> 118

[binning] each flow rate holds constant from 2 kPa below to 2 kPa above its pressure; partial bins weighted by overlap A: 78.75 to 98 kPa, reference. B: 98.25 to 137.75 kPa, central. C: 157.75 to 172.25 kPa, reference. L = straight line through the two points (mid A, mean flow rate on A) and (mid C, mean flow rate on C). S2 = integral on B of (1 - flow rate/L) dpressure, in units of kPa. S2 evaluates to 6.1 kPa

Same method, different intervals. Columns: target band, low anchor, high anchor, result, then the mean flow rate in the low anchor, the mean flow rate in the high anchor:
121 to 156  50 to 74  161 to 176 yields 7.6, 87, 108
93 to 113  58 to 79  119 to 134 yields -3.3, 86.5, 70.3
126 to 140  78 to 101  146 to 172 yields 4.2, 86.5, 104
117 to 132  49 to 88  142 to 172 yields 3.9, 87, 103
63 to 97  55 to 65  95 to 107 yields 0.5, 88.6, 87.1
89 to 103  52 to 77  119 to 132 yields -1.3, 87.2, 70.7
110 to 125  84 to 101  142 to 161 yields 1.4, 85.9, 99.8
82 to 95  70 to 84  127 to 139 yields -0.7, 87.2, 67.7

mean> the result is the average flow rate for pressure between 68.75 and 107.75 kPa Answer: 87.3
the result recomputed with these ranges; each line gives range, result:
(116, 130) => 73.8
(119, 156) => 80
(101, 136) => 80.7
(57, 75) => 87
